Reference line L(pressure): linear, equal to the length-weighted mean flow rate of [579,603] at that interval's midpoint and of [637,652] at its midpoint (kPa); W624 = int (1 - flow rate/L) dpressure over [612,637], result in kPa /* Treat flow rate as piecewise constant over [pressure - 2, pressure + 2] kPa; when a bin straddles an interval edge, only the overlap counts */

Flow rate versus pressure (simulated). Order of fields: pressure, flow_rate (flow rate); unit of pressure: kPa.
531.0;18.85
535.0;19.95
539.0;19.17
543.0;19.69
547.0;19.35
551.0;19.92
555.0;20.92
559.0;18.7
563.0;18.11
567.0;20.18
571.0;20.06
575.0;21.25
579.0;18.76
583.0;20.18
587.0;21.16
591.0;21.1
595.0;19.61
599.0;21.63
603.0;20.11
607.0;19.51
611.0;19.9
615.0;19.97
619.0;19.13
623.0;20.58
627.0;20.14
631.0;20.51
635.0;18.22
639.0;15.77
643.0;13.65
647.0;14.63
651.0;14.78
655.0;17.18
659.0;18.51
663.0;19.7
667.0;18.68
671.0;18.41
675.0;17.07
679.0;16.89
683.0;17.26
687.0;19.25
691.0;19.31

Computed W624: -4.3 kPa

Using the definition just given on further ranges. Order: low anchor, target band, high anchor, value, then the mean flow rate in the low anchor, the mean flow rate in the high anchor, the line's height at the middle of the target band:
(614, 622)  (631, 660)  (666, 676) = 3.9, 19.6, 18.1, 18.8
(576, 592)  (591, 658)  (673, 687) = 2.0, 20.3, 17.4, 19.1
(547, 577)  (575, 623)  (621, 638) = -1.1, 19.8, 19.6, 19.7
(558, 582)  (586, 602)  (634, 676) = -1.7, 19.6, 16.9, 18.8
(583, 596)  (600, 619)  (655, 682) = 0.1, 20.6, 18.1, 20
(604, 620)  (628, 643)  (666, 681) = 1.0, 19.7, 17.7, 18.9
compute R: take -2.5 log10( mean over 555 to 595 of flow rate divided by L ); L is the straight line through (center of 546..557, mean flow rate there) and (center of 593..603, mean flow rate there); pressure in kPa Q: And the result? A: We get 0.02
